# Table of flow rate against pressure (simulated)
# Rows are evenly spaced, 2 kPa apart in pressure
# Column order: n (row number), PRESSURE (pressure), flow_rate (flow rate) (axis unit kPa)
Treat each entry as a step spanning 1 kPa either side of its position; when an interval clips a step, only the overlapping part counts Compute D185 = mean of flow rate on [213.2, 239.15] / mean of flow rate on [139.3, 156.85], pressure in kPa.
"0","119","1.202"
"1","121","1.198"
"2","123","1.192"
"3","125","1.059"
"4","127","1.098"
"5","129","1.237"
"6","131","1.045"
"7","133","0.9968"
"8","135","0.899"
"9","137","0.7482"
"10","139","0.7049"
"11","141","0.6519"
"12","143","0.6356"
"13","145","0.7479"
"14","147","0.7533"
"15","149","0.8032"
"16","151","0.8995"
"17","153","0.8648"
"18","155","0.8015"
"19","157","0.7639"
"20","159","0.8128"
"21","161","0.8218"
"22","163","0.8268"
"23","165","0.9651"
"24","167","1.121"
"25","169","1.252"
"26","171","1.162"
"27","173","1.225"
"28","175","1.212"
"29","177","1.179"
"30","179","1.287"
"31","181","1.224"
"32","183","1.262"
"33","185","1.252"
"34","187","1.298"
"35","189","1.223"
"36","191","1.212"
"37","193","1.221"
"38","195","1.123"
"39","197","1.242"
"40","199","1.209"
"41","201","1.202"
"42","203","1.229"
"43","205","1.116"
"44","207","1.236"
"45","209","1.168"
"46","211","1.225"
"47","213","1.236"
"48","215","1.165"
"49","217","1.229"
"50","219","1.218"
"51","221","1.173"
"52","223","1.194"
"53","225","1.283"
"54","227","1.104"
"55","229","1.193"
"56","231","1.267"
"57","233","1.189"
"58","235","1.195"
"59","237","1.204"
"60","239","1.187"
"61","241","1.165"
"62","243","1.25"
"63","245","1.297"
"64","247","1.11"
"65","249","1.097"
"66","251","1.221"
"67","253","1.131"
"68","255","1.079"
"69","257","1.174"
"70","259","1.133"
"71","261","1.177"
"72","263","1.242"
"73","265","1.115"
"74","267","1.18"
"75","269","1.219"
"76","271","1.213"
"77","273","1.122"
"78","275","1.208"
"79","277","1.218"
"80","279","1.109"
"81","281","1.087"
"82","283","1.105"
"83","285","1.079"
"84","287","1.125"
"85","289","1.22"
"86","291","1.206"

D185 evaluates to 1.57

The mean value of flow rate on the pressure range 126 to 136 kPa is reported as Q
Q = 1.06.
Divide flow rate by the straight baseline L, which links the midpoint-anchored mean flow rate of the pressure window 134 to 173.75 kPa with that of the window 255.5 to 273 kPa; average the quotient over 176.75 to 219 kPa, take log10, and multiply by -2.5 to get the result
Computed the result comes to -0.22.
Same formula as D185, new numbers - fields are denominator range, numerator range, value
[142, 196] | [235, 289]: 1.13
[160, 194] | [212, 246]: 1.04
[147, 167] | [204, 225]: 1.41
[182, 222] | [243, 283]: 0.96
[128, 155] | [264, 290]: 1.37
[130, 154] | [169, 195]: 1.51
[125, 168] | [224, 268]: 1.36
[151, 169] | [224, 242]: 1.34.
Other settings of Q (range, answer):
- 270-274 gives 1.17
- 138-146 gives 0.685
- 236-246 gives 1.22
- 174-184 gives 1.23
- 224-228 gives 1.19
